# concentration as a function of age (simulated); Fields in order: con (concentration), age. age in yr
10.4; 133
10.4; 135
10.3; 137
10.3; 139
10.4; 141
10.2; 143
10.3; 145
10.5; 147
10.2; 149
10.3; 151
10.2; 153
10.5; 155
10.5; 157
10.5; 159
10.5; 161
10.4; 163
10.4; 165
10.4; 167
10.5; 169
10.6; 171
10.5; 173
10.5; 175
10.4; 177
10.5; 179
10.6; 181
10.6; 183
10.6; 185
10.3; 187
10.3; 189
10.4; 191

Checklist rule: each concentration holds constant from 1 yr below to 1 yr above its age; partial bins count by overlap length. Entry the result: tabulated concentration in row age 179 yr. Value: 10.5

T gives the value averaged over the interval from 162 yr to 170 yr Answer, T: 10.4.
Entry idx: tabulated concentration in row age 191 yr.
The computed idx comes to 10.4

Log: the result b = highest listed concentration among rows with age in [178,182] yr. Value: 10.6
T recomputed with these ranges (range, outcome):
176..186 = 10.5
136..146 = 10.3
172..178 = 10.5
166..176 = 10.5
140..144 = 10.3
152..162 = 10.4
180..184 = 10.6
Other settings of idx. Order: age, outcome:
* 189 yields 10.3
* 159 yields 10.5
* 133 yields 10.4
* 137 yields 10.3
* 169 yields 10.5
